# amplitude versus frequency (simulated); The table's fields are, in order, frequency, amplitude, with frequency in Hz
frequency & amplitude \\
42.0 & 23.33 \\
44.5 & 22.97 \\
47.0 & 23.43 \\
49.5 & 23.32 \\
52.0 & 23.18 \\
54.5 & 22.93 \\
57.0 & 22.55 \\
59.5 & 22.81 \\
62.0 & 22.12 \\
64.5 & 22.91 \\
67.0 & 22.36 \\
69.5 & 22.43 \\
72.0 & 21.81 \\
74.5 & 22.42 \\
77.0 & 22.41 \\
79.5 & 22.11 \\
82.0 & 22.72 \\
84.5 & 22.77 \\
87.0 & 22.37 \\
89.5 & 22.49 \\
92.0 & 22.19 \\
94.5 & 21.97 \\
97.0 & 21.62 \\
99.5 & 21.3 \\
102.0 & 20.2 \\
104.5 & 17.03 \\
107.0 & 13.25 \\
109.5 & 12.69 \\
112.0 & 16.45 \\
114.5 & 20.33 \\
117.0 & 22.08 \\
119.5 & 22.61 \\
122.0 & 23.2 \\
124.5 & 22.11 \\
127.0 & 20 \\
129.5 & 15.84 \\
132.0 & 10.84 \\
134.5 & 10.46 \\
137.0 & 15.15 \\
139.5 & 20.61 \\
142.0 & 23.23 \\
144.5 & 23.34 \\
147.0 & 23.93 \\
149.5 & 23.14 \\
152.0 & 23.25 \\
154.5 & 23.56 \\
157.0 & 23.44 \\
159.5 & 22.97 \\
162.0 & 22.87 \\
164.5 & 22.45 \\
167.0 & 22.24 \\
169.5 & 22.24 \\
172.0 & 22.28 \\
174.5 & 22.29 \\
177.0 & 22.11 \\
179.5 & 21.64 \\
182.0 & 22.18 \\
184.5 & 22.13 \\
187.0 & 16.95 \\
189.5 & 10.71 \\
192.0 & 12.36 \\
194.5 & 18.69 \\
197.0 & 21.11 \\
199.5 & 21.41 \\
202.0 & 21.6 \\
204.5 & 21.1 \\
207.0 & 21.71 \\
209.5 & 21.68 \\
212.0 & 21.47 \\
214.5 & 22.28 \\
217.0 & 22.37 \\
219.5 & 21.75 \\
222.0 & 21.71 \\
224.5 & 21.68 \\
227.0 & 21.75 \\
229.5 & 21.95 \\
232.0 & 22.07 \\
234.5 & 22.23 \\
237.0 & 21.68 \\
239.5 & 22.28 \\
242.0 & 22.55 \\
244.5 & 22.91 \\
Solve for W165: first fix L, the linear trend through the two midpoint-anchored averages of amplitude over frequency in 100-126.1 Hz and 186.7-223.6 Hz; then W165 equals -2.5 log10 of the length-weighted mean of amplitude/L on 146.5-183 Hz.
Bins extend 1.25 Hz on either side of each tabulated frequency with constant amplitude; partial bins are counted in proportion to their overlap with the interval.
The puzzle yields -0.16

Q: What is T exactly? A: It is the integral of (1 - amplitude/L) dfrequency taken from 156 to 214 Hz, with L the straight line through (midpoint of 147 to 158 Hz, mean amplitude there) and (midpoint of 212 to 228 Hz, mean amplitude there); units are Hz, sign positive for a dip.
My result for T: 4.89 Hz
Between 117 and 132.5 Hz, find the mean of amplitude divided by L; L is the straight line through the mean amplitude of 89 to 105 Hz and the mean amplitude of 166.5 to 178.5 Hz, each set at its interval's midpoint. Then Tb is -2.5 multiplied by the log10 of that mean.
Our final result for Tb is 0.09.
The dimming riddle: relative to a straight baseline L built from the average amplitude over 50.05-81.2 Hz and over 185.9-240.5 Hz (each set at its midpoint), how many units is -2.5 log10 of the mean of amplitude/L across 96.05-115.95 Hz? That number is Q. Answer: 0.23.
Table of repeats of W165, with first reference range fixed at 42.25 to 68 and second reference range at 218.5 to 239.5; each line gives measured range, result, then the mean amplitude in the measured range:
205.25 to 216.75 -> 0.01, 21.8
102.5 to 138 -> 0.28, 17.4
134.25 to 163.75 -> 0.03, 21.7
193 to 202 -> 0.09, 20.3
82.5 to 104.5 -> 0.05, 21.6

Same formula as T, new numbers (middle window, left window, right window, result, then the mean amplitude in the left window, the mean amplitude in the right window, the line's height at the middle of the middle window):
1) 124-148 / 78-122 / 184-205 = 1.4 Hz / 20.3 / 18.2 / 19.5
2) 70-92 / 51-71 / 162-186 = 0.2 Hz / 22.6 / 22.2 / 22.6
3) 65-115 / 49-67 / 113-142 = 0.9 Hz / 22.8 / 18.7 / 20.9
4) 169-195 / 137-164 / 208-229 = 3.4 Hz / 22.7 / 21.8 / 22.3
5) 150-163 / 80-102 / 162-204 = -1.5 Hz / 22.1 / 20.2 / 20.8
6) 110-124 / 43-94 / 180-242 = 0.9 Hz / 22.6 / 20.7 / 21.9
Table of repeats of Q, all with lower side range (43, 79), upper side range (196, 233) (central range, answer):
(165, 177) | -0.01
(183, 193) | 0.35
